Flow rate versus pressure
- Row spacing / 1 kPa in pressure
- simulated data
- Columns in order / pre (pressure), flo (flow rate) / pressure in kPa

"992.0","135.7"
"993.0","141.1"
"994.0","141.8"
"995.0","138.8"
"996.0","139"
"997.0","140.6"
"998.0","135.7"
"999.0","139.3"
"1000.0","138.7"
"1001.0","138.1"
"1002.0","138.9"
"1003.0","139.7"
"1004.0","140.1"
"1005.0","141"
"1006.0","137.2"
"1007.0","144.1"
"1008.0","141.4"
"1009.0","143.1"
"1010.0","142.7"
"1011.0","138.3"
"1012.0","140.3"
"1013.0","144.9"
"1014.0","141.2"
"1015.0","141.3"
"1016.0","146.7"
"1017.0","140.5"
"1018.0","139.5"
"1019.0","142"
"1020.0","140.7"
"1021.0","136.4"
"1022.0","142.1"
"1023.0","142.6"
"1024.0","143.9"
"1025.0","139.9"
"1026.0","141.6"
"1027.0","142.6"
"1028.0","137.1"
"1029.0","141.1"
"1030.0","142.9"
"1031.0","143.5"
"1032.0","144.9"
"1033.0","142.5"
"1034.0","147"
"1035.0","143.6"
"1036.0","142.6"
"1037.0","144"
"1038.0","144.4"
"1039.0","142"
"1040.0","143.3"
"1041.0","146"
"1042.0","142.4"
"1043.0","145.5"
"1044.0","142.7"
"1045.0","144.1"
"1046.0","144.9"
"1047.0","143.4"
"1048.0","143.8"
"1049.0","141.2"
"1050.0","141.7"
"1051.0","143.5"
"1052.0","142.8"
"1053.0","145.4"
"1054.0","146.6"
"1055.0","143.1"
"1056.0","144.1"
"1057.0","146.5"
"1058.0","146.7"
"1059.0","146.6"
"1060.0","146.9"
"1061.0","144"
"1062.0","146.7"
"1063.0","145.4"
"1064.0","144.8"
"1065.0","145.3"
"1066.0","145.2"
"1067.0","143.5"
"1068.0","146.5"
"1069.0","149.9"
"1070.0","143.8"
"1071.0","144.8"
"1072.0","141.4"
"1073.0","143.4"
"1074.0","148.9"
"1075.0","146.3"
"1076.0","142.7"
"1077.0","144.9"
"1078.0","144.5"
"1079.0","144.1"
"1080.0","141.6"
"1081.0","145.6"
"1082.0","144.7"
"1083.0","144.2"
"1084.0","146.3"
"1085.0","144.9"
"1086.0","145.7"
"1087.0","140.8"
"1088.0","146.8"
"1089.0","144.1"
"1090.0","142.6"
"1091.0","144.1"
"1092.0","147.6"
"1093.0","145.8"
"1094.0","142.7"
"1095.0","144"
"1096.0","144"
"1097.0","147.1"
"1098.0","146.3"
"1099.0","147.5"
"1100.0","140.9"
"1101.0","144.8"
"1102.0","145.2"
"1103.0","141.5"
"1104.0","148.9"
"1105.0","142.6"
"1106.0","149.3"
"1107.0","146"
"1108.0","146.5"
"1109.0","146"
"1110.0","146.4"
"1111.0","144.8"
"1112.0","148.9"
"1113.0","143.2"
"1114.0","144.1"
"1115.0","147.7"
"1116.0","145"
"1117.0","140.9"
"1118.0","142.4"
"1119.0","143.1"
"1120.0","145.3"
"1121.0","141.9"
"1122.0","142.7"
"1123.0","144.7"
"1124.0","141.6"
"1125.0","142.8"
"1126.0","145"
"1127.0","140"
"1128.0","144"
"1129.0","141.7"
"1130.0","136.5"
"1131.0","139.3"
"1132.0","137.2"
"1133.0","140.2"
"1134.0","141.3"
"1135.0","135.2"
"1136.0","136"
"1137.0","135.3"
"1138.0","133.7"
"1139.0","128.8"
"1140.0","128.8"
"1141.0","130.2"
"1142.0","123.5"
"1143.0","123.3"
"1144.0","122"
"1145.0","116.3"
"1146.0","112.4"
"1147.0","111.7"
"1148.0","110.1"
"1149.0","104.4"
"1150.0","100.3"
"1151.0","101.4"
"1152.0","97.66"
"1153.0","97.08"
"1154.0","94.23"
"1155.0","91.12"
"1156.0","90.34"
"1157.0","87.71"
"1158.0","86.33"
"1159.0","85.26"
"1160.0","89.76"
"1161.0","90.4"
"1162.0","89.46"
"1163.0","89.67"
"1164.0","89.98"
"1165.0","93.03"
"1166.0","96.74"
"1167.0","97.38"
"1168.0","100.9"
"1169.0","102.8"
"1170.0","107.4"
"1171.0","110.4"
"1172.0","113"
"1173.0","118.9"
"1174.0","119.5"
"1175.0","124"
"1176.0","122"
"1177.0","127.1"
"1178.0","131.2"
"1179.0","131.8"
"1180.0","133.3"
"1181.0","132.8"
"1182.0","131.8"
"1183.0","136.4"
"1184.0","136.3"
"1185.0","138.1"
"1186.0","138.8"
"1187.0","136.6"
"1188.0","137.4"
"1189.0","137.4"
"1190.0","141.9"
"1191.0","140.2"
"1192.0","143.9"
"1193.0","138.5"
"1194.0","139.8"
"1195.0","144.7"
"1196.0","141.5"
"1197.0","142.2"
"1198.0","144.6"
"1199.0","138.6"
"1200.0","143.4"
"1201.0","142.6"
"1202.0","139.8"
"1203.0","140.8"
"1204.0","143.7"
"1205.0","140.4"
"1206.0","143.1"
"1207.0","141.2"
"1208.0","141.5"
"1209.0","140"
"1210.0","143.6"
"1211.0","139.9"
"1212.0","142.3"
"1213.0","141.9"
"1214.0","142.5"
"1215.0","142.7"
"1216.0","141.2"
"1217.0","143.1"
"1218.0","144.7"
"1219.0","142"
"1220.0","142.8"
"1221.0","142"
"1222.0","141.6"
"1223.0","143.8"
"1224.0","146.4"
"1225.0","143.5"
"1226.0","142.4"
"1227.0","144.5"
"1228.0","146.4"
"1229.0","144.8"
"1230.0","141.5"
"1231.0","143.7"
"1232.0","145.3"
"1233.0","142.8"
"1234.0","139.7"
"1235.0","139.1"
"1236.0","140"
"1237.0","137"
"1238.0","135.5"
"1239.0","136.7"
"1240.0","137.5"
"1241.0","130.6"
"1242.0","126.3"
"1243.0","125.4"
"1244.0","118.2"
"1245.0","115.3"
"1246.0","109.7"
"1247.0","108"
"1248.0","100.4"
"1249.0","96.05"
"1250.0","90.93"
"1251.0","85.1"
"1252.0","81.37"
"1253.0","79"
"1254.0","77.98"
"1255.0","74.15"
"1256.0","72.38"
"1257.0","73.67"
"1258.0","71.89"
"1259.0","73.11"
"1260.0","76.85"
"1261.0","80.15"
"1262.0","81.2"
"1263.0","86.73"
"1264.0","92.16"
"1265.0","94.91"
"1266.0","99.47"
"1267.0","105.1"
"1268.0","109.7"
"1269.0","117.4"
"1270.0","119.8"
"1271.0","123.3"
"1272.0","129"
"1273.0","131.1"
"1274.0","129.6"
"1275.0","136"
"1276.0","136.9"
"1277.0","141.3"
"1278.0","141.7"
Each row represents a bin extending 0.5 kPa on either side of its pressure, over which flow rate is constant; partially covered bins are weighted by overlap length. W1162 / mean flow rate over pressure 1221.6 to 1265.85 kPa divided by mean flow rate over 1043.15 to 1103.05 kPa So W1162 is 0.79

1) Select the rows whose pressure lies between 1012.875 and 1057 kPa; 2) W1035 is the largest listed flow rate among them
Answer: 147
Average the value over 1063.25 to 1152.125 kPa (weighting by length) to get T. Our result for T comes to 139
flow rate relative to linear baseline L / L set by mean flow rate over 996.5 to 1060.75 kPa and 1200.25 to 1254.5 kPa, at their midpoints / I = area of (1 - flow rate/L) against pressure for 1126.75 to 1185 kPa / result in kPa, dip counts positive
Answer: 8.5 kPa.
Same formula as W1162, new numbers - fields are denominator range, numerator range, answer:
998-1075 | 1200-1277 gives 0.86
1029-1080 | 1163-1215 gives 0.91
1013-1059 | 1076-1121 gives 1.01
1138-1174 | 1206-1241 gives 1.36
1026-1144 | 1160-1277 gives 0.86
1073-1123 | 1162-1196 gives 0.85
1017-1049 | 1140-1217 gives 0.86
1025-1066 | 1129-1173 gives 0.77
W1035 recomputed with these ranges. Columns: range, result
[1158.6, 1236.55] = 146.4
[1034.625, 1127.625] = 149.9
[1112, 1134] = 148.9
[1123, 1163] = 145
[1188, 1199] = 144.7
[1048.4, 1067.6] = 146.9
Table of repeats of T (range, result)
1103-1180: 124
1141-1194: 114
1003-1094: 144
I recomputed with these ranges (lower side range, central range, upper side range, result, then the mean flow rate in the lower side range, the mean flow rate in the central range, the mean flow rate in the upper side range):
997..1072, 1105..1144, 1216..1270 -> -2.6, 143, 140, 116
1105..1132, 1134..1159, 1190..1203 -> 5.3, 144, 112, 142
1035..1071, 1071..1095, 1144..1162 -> -2.5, 145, 145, 98.5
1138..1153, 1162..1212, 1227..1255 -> -5.0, 115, 129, 121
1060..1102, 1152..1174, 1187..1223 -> 7.1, 145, 96.8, 142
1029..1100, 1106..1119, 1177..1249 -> -0.3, 145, 145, 138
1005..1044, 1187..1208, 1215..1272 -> -3.2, 142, 141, 117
